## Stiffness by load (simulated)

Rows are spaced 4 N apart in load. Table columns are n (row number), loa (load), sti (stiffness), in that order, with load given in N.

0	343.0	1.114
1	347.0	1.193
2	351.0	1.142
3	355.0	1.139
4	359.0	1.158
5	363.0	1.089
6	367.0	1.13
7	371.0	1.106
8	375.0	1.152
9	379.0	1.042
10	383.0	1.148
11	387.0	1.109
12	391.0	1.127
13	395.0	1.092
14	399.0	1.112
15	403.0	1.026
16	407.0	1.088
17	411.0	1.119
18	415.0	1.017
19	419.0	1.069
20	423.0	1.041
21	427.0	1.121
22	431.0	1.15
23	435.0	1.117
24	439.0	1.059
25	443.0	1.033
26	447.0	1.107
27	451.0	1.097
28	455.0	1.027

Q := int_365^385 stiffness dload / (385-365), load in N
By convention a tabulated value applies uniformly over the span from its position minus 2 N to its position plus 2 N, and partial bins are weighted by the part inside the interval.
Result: 1.12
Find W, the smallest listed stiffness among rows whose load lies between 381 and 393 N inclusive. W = 1.109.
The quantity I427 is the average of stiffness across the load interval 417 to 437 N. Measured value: 1.1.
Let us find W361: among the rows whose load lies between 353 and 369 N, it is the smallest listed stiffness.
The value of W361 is 1.089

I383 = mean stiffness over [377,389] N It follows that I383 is 1.1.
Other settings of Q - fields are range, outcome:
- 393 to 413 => 1.09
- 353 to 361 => 1.15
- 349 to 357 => 1.14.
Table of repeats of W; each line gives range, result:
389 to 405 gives 1.026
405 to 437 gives 1.017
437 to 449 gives 1.033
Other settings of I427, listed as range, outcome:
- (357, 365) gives 1.12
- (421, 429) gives 1.08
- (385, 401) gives 1.11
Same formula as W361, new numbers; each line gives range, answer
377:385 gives 1.042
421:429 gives 1.041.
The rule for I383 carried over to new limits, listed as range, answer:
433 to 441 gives 1.09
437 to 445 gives 1.05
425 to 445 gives 1.1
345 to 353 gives 1.17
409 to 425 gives 1.06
